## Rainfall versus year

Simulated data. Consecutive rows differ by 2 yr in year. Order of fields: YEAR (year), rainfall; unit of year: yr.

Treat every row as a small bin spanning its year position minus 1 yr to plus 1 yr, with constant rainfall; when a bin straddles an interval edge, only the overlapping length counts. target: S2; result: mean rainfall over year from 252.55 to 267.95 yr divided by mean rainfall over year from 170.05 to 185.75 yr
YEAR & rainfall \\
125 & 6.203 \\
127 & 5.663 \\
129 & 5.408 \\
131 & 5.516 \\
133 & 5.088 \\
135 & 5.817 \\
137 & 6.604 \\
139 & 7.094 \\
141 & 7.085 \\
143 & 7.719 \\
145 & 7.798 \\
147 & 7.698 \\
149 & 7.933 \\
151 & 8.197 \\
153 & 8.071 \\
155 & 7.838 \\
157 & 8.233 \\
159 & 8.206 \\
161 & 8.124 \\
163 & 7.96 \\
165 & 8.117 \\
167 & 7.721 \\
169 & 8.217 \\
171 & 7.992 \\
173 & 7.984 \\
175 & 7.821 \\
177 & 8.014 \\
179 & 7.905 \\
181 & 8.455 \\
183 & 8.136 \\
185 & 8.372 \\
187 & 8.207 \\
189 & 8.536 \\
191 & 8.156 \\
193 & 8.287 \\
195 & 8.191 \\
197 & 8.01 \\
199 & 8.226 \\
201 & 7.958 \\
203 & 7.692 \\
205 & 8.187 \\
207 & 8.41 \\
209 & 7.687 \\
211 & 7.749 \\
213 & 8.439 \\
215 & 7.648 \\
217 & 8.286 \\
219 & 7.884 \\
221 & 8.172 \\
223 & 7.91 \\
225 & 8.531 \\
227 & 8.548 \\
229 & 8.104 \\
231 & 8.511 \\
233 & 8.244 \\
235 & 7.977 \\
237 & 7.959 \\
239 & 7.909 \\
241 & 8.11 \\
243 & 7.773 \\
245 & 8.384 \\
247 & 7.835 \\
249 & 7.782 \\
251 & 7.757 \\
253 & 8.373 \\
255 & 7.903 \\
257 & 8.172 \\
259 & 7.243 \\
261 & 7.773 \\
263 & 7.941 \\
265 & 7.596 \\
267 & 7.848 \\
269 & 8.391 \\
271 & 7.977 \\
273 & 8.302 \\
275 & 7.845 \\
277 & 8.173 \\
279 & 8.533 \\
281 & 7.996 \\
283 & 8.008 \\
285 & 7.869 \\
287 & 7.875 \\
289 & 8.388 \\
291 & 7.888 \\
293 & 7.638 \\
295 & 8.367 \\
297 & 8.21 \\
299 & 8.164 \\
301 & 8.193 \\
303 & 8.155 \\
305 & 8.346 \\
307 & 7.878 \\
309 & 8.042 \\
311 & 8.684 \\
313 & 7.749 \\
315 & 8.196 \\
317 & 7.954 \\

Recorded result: 1.0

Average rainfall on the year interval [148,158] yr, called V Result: 8.05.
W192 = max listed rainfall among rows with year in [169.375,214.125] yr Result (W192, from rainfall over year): 8.536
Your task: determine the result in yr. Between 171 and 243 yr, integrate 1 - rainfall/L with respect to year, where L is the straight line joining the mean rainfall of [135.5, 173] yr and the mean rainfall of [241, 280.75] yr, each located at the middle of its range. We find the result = -2.1 yr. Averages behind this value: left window 7.79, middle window 8.11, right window 7.98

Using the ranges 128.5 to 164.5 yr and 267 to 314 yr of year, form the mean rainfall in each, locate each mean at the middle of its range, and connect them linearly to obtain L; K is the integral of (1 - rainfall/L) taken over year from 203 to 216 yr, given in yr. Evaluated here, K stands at -0.6 yr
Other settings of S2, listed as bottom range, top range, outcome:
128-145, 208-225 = 1.25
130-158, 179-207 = 1.14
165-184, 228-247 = 1.01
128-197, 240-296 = 1.04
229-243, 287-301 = 1.00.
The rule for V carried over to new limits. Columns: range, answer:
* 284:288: 7.87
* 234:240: 7.95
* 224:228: 8.54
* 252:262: 7.89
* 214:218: 7.97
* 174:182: 8.05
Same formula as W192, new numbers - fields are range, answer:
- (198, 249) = 8.548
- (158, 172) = 8.217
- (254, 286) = 8.533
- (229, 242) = 8.511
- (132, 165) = 8.233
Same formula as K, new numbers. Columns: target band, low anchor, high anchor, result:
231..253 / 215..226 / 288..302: 0.3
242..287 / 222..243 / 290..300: 0.7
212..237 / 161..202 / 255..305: -0.3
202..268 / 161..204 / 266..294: 0.5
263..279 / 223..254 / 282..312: 0.1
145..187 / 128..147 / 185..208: -4.2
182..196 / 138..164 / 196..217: -0.5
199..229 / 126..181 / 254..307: -1.5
